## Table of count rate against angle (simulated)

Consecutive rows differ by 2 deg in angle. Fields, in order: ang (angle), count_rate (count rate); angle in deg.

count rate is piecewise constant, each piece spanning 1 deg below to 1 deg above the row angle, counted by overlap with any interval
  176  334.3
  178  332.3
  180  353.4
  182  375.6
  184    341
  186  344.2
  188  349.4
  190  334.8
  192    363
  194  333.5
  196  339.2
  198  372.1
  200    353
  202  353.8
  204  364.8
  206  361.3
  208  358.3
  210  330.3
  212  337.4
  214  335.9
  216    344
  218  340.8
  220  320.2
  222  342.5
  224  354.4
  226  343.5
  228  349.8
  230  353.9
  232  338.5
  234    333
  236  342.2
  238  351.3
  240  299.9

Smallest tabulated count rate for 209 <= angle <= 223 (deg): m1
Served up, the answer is 320.2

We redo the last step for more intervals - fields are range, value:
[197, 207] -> 353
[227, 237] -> 333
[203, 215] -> 330.3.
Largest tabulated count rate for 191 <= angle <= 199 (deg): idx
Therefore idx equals 372.1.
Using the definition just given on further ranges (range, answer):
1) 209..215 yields 337.4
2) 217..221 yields 340.8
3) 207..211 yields 358.3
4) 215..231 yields 354.4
